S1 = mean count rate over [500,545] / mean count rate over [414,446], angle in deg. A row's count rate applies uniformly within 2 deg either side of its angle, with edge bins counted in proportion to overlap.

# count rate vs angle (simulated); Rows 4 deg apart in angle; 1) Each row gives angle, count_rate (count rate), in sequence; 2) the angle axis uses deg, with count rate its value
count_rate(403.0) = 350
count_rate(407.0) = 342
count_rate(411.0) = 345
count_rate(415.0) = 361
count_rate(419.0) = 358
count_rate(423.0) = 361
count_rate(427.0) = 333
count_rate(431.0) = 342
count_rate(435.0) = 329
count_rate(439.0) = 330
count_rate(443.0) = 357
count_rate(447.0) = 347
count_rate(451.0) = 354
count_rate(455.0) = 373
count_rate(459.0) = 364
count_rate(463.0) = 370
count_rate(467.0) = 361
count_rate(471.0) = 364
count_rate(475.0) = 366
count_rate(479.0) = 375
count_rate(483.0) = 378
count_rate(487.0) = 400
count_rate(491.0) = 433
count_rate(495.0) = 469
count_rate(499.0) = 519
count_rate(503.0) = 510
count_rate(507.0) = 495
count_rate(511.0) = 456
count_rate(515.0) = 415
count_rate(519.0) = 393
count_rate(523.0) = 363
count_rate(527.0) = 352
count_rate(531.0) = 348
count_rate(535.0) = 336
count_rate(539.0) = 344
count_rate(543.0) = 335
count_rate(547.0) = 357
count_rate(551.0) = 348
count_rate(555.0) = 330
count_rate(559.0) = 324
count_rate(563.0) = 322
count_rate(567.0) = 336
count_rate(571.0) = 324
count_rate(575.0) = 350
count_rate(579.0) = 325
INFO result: 1.15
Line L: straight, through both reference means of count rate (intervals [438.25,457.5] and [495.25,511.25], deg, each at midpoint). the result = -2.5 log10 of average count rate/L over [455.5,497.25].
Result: 0.104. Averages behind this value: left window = 354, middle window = 388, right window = 496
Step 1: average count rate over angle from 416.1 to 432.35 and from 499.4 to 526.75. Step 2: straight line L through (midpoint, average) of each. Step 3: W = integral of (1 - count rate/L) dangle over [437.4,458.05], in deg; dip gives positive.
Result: 1.1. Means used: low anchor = 349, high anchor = 438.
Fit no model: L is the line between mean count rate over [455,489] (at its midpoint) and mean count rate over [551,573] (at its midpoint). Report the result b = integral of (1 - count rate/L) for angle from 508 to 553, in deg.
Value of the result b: -3.4 deg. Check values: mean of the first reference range 372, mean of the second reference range 329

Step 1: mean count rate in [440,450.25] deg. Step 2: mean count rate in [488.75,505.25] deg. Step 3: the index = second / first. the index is 1.38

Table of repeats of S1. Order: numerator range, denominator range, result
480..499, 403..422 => 1.22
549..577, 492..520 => 0.71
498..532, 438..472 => 1.19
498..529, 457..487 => 1.18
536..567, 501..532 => 0.80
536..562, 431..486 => 0.94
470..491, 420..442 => 1.12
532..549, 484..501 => 0.76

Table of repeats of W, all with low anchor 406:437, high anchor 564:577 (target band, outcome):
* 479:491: -1.83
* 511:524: -2.42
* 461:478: -1.13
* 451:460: -0.57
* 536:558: -0.28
